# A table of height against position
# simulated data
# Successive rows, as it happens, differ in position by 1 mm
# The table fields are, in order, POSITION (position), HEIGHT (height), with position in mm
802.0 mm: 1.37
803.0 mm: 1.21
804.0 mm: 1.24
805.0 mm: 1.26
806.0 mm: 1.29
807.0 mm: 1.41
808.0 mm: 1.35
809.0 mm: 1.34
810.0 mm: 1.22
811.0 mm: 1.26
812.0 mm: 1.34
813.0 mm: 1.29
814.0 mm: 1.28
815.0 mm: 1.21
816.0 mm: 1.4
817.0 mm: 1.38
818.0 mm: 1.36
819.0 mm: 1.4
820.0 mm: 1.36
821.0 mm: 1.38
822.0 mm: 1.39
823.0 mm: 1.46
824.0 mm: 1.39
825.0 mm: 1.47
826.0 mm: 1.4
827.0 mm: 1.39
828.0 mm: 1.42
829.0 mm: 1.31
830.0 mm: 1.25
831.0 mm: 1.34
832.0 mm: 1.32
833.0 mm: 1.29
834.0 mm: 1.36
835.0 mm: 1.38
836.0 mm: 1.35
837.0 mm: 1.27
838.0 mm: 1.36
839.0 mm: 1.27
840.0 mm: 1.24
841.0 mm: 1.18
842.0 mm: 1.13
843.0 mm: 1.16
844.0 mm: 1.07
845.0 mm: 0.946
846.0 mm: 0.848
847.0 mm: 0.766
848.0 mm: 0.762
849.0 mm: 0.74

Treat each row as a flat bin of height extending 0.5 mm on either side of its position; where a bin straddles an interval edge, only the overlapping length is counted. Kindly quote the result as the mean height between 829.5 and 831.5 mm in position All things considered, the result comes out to 1.29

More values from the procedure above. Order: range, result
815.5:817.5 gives 1.39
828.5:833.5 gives 1.3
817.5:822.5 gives 1.38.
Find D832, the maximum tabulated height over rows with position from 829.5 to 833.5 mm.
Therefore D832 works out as 1.34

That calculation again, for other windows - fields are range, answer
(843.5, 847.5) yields 1.07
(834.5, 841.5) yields 1.38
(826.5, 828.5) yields 1.42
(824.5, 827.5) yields 1.47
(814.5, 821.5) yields 1.4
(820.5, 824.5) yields 1.46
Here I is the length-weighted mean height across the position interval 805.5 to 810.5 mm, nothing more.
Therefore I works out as 1.32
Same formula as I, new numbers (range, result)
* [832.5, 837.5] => 1.33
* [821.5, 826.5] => 1.42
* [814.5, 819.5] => 1.35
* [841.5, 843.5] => 1.15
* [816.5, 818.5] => 1.37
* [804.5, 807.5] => 1.32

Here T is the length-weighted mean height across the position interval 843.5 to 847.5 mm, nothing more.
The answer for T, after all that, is 0.907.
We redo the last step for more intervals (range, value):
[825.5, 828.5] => 1.4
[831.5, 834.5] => 1.32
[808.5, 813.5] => 1.29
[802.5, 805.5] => 1.24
